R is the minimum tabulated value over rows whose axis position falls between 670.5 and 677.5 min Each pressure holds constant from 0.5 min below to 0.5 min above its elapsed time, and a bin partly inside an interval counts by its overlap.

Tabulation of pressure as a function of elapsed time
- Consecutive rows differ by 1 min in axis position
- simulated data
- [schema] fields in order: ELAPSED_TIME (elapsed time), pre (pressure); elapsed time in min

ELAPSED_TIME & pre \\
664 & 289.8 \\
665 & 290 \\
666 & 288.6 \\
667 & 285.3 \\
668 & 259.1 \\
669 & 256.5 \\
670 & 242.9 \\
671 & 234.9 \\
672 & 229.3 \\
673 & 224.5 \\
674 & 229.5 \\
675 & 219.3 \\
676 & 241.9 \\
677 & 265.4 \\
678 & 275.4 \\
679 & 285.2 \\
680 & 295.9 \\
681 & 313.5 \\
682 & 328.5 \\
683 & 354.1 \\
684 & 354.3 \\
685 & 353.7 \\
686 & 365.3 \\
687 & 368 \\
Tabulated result 219.3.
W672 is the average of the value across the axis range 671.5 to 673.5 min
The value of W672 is 227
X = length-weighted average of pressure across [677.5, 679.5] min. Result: 280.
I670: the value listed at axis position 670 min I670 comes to 242.9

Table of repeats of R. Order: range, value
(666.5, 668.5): 259.1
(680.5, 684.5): 313.5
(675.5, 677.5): 241.9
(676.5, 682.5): 265.4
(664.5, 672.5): 229.3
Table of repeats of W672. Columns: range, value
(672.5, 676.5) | 229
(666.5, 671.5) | 256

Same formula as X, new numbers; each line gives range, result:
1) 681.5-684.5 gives 346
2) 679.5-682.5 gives 313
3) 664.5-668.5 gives 281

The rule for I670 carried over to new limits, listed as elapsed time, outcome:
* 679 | 285.2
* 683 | 354.1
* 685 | 353.7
